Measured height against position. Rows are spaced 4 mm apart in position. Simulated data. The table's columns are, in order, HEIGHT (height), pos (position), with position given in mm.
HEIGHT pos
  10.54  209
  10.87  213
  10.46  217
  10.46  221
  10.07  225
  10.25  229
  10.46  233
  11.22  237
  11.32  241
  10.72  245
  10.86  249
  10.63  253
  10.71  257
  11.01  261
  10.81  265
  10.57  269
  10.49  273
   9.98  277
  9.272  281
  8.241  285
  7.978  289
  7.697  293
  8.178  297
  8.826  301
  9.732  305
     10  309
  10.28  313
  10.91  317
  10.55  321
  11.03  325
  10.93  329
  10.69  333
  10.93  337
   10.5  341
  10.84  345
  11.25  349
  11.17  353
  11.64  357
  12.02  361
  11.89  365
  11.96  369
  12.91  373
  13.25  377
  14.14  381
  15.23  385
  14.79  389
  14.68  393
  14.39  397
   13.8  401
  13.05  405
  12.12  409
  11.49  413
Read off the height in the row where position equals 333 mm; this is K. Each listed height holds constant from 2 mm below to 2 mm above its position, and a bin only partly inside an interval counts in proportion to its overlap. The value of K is 10.69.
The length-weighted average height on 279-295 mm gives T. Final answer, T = 8.3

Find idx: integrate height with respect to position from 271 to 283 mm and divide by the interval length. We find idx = 9.91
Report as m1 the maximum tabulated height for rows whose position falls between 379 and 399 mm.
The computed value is 15.23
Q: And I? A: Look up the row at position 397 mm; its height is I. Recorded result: 14.39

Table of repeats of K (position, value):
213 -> 10.87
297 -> 8.178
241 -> 11.32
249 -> 10.86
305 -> 9.732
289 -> 7.978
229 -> 10.25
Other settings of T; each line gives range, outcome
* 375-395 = 14.4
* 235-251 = 11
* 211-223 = 10.6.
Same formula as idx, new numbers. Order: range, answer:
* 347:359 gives 11.4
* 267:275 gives 10.5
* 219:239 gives 10.5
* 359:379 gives 12.4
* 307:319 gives 10.4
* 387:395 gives 14.7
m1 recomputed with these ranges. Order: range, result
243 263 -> 11.01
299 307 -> 9.732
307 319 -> 10.91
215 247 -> 11.32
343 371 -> 12.02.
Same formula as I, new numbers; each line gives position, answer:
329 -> 10.93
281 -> 9.272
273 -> 10.49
